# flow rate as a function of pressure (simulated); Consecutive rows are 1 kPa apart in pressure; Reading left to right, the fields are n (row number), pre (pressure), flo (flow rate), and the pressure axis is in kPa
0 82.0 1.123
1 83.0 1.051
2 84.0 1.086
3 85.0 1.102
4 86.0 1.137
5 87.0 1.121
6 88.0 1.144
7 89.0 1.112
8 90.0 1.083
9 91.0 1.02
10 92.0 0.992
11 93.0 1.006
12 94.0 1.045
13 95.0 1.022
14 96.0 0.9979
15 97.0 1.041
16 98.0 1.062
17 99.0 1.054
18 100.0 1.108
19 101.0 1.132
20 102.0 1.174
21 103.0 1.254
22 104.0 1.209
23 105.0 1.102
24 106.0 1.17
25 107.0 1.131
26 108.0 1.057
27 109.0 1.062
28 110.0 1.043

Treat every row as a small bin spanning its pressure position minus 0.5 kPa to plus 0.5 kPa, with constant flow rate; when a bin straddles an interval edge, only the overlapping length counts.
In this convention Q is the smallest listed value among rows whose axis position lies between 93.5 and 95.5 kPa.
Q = 1.022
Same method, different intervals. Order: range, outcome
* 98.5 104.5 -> 1.054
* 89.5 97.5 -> 0.992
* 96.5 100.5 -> 1.041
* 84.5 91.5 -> 1.02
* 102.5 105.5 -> 1.102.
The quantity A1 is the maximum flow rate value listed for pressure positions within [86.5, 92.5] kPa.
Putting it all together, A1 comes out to 1.144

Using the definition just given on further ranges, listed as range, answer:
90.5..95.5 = 1.045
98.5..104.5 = 1.254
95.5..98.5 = 1.062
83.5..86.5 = 1.137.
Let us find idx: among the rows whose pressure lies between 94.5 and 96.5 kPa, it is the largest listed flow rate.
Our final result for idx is 1.022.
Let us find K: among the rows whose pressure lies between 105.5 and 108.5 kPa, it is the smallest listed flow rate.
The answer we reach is 1.057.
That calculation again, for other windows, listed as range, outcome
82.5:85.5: 1.051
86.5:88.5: 1.121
